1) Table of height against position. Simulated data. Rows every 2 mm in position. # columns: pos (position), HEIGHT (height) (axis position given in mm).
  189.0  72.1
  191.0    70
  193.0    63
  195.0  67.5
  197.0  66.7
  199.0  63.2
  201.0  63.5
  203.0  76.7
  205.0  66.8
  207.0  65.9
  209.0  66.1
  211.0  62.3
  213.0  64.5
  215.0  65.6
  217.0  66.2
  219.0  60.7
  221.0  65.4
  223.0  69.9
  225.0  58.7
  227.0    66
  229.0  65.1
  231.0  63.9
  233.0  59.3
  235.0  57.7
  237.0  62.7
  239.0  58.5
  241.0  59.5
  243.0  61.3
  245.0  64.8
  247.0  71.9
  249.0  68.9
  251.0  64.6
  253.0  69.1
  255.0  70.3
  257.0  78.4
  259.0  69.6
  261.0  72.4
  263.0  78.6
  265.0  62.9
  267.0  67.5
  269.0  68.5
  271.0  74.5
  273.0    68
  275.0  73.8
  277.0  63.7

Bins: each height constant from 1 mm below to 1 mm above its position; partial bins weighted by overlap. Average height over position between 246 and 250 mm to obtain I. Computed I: 70.4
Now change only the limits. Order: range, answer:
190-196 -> 66.8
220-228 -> 65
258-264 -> 73.5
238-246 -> 61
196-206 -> 67.4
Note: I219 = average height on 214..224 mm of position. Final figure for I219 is 65.6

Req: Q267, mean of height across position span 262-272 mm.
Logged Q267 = 70.4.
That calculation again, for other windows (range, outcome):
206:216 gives 64.9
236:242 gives 60.2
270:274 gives 71.2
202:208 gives 69.8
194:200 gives 65.8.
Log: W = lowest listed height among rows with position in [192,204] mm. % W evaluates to 63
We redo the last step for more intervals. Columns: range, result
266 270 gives 67.5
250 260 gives 64.6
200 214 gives 62.3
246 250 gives 68.9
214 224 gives 60.7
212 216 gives 64.5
